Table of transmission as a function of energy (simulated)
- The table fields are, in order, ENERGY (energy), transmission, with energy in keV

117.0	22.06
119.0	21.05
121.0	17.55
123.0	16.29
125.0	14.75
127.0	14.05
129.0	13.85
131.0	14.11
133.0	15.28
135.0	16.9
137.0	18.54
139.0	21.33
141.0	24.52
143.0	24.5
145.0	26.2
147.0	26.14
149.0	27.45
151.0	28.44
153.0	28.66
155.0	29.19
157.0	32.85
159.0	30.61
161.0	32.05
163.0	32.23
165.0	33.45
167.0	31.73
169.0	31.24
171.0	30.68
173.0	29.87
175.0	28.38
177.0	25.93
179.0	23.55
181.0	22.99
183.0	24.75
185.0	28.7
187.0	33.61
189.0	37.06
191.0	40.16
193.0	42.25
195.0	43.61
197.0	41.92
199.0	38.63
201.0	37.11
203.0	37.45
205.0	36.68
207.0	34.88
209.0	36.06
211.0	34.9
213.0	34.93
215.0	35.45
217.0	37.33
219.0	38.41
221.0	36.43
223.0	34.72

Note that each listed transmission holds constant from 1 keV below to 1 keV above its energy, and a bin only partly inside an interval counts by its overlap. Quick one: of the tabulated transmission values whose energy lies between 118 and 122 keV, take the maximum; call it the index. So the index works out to 21.05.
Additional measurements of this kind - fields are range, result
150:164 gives 32.85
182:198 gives 43.61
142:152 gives 28.44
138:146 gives 26.2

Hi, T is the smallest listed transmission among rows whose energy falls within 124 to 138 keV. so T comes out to 13.85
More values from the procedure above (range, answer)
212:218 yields 34.93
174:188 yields 22.99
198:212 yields 34.88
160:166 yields 32.05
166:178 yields 25.93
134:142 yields 16.9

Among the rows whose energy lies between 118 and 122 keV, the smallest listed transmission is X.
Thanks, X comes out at 17.55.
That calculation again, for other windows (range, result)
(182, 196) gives 24.75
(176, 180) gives 23.55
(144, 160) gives 26.14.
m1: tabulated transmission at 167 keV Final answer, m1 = 31.73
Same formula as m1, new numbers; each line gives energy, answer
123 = 16.29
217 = 37.33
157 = 32.85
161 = 32.05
